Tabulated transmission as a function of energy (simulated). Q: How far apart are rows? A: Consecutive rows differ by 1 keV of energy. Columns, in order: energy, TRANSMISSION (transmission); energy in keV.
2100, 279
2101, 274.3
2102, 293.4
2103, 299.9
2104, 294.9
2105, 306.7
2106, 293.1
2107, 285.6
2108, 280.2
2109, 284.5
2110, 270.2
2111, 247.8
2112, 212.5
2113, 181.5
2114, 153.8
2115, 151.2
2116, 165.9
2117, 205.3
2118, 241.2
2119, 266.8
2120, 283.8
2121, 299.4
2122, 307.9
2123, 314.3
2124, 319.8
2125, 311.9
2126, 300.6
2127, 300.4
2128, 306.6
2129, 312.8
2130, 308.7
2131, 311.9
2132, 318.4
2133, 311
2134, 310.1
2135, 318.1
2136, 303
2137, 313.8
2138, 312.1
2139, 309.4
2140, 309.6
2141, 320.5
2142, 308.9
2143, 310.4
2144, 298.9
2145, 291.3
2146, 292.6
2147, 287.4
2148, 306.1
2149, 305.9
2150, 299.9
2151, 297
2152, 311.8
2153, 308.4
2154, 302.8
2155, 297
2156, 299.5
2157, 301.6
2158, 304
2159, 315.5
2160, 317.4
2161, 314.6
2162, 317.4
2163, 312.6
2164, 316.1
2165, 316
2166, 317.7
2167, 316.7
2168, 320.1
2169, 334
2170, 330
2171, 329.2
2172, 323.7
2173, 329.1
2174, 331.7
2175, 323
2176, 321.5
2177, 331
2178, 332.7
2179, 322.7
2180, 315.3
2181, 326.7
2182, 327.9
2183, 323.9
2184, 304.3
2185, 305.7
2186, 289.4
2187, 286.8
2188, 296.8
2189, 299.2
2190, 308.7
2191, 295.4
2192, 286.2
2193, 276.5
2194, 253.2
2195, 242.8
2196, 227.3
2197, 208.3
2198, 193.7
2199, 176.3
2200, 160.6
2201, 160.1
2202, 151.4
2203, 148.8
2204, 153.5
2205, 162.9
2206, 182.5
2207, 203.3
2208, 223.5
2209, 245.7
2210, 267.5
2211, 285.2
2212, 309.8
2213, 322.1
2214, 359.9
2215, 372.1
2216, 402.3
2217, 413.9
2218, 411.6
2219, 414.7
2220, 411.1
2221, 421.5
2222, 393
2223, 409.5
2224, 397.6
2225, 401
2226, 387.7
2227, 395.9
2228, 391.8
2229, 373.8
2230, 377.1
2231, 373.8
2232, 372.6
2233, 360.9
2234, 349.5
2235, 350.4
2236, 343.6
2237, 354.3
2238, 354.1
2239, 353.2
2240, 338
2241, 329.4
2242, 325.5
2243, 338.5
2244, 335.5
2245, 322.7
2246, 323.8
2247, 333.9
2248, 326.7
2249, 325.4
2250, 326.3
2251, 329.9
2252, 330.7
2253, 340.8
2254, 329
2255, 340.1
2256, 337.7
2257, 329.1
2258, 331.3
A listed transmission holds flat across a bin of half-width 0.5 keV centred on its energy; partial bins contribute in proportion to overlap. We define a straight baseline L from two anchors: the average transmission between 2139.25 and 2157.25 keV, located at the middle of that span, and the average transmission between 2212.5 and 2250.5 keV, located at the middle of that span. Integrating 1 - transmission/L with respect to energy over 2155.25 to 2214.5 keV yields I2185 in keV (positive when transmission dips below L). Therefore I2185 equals 8.6 keV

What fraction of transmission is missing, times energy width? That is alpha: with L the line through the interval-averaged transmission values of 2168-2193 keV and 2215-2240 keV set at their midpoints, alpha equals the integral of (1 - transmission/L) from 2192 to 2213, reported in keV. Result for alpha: 7.9 keV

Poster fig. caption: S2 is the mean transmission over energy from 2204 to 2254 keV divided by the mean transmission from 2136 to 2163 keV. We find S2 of 1.11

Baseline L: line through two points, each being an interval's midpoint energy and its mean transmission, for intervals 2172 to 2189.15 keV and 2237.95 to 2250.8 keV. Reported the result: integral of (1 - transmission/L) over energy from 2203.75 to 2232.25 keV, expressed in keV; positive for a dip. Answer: -1.3 keV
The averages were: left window 316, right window 333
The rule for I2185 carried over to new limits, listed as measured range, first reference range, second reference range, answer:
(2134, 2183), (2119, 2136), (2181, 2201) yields -4.7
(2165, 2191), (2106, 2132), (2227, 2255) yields -1.1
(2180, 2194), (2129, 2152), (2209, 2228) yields 1.8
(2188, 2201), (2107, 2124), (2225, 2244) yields 3.2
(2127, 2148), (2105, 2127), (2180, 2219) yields -3.7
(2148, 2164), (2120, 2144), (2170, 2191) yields 0.3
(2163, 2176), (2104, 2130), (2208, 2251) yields -0.7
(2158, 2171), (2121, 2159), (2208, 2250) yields 0.1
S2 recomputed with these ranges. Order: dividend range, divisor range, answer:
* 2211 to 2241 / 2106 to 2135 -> 1.38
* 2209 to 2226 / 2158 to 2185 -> 1.16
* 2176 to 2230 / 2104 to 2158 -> 1.05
